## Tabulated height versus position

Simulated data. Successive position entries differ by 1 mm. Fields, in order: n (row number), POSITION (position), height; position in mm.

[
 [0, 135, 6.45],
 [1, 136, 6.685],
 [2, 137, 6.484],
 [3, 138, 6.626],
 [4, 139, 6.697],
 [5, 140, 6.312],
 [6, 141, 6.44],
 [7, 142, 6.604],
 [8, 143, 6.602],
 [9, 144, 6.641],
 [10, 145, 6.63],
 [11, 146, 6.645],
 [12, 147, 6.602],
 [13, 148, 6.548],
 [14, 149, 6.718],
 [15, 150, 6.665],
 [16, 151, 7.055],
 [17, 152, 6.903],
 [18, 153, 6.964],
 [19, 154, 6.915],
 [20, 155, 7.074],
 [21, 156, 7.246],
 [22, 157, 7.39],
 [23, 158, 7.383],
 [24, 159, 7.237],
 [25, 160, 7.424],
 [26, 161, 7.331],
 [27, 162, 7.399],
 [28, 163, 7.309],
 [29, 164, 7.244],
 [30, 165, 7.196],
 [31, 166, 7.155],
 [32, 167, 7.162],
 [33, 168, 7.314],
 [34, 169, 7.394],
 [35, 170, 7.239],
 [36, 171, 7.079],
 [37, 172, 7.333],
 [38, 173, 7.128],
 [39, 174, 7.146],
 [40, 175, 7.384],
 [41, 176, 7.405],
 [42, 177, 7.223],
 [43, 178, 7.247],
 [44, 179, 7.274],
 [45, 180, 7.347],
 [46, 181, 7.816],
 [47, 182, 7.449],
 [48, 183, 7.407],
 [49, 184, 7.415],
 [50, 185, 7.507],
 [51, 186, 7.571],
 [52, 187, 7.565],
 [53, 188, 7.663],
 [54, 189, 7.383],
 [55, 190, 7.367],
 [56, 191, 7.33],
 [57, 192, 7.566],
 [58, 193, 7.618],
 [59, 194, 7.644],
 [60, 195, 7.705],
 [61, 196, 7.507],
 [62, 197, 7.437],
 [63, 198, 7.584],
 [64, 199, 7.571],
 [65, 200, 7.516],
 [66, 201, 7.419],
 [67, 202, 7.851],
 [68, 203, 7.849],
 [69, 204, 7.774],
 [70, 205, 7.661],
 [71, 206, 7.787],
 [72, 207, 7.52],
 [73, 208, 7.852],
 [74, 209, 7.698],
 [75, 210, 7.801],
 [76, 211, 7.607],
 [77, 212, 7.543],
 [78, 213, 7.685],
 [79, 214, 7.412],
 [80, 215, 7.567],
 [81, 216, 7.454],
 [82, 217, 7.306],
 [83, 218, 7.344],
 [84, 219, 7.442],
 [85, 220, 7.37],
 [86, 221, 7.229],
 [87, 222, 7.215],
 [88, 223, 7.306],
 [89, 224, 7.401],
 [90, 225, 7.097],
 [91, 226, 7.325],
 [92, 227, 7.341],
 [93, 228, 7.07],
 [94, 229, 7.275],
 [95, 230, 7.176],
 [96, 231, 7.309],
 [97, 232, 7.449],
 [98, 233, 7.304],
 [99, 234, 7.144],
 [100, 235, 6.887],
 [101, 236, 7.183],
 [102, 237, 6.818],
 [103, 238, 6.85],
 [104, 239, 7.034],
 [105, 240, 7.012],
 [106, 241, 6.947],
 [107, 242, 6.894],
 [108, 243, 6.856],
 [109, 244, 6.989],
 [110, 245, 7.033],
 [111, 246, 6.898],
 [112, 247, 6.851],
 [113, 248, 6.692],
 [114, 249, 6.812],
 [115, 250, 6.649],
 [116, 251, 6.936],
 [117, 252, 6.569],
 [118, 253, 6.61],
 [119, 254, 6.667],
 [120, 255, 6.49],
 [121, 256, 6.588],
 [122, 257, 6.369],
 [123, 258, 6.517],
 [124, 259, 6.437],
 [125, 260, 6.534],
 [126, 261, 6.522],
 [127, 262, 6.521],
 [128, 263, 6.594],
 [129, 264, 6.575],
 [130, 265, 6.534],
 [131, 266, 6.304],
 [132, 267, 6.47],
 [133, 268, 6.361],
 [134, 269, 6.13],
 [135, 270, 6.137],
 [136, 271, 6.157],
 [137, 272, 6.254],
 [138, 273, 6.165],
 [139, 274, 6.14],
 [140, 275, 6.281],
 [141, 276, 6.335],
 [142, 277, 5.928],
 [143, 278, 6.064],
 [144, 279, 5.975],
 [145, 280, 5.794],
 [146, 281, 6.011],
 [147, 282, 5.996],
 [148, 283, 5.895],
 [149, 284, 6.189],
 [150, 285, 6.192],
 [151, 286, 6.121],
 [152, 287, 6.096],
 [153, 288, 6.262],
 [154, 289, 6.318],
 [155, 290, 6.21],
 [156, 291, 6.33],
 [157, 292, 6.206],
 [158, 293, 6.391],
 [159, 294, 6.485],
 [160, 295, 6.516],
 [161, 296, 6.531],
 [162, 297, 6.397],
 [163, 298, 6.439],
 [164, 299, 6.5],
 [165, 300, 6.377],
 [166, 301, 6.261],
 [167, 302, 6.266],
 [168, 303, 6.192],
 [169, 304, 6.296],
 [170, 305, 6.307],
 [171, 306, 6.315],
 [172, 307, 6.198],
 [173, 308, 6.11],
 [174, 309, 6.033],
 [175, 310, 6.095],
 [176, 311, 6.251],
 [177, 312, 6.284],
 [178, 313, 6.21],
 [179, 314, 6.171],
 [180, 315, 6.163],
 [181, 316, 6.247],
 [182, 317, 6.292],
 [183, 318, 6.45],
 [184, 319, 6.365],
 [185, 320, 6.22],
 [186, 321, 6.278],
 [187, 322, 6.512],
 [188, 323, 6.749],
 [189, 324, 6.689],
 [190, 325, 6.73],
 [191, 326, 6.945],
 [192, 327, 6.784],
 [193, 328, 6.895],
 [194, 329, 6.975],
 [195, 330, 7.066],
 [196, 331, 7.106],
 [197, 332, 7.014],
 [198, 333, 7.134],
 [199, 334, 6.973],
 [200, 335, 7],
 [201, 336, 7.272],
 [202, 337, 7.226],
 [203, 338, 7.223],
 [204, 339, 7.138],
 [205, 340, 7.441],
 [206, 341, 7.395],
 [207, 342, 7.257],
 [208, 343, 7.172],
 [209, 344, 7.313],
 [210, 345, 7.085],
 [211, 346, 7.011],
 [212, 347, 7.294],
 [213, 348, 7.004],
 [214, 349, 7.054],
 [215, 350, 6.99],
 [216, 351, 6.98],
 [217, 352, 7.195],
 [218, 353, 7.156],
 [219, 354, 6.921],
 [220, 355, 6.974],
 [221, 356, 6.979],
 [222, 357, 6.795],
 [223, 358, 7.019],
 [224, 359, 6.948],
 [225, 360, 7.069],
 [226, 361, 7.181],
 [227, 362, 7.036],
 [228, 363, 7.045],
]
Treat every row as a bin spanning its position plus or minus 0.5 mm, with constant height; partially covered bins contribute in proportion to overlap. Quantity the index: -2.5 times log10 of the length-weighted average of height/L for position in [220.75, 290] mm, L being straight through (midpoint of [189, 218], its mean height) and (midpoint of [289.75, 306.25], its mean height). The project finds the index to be 0.05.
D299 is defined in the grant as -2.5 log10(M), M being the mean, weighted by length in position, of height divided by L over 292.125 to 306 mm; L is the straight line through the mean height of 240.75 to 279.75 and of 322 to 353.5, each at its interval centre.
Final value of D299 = 0.07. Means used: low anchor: 6.5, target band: 6.37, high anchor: 7.06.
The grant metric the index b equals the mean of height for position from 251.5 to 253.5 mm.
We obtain 6.59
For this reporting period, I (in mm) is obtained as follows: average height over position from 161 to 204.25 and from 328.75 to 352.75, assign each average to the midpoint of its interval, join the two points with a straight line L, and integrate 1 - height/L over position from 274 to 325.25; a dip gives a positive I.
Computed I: 6.8 mm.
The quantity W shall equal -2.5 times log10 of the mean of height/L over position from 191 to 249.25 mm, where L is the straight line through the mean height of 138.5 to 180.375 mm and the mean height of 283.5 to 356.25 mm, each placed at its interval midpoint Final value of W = -0.067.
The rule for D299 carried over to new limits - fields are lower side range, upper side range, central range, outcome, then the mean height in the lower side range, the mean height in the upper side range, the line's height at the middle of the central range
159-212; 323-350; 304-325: 0.13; 7.46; 7.08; 7.13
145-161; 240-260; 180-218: -0.11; 6.98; 6.73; 6.86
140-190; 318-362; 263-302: 0.13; 7.15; 6.98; 7.04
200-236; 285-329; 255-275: 0.08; 7.44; 6.37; 6.87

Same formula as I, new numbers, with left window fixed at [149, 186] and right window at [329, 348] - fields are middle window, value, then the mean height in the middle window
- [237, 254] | 0.9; 6.85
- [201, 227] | -1.0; 7.52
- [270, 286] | 2.4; 6.09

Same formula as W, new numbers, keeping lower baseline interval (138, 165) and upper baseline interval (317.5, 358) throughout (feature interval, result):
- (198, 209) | -0.110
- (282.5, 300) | 0.108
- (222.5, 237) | -0.043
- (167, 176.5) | -0.051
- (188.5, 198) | -0.087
